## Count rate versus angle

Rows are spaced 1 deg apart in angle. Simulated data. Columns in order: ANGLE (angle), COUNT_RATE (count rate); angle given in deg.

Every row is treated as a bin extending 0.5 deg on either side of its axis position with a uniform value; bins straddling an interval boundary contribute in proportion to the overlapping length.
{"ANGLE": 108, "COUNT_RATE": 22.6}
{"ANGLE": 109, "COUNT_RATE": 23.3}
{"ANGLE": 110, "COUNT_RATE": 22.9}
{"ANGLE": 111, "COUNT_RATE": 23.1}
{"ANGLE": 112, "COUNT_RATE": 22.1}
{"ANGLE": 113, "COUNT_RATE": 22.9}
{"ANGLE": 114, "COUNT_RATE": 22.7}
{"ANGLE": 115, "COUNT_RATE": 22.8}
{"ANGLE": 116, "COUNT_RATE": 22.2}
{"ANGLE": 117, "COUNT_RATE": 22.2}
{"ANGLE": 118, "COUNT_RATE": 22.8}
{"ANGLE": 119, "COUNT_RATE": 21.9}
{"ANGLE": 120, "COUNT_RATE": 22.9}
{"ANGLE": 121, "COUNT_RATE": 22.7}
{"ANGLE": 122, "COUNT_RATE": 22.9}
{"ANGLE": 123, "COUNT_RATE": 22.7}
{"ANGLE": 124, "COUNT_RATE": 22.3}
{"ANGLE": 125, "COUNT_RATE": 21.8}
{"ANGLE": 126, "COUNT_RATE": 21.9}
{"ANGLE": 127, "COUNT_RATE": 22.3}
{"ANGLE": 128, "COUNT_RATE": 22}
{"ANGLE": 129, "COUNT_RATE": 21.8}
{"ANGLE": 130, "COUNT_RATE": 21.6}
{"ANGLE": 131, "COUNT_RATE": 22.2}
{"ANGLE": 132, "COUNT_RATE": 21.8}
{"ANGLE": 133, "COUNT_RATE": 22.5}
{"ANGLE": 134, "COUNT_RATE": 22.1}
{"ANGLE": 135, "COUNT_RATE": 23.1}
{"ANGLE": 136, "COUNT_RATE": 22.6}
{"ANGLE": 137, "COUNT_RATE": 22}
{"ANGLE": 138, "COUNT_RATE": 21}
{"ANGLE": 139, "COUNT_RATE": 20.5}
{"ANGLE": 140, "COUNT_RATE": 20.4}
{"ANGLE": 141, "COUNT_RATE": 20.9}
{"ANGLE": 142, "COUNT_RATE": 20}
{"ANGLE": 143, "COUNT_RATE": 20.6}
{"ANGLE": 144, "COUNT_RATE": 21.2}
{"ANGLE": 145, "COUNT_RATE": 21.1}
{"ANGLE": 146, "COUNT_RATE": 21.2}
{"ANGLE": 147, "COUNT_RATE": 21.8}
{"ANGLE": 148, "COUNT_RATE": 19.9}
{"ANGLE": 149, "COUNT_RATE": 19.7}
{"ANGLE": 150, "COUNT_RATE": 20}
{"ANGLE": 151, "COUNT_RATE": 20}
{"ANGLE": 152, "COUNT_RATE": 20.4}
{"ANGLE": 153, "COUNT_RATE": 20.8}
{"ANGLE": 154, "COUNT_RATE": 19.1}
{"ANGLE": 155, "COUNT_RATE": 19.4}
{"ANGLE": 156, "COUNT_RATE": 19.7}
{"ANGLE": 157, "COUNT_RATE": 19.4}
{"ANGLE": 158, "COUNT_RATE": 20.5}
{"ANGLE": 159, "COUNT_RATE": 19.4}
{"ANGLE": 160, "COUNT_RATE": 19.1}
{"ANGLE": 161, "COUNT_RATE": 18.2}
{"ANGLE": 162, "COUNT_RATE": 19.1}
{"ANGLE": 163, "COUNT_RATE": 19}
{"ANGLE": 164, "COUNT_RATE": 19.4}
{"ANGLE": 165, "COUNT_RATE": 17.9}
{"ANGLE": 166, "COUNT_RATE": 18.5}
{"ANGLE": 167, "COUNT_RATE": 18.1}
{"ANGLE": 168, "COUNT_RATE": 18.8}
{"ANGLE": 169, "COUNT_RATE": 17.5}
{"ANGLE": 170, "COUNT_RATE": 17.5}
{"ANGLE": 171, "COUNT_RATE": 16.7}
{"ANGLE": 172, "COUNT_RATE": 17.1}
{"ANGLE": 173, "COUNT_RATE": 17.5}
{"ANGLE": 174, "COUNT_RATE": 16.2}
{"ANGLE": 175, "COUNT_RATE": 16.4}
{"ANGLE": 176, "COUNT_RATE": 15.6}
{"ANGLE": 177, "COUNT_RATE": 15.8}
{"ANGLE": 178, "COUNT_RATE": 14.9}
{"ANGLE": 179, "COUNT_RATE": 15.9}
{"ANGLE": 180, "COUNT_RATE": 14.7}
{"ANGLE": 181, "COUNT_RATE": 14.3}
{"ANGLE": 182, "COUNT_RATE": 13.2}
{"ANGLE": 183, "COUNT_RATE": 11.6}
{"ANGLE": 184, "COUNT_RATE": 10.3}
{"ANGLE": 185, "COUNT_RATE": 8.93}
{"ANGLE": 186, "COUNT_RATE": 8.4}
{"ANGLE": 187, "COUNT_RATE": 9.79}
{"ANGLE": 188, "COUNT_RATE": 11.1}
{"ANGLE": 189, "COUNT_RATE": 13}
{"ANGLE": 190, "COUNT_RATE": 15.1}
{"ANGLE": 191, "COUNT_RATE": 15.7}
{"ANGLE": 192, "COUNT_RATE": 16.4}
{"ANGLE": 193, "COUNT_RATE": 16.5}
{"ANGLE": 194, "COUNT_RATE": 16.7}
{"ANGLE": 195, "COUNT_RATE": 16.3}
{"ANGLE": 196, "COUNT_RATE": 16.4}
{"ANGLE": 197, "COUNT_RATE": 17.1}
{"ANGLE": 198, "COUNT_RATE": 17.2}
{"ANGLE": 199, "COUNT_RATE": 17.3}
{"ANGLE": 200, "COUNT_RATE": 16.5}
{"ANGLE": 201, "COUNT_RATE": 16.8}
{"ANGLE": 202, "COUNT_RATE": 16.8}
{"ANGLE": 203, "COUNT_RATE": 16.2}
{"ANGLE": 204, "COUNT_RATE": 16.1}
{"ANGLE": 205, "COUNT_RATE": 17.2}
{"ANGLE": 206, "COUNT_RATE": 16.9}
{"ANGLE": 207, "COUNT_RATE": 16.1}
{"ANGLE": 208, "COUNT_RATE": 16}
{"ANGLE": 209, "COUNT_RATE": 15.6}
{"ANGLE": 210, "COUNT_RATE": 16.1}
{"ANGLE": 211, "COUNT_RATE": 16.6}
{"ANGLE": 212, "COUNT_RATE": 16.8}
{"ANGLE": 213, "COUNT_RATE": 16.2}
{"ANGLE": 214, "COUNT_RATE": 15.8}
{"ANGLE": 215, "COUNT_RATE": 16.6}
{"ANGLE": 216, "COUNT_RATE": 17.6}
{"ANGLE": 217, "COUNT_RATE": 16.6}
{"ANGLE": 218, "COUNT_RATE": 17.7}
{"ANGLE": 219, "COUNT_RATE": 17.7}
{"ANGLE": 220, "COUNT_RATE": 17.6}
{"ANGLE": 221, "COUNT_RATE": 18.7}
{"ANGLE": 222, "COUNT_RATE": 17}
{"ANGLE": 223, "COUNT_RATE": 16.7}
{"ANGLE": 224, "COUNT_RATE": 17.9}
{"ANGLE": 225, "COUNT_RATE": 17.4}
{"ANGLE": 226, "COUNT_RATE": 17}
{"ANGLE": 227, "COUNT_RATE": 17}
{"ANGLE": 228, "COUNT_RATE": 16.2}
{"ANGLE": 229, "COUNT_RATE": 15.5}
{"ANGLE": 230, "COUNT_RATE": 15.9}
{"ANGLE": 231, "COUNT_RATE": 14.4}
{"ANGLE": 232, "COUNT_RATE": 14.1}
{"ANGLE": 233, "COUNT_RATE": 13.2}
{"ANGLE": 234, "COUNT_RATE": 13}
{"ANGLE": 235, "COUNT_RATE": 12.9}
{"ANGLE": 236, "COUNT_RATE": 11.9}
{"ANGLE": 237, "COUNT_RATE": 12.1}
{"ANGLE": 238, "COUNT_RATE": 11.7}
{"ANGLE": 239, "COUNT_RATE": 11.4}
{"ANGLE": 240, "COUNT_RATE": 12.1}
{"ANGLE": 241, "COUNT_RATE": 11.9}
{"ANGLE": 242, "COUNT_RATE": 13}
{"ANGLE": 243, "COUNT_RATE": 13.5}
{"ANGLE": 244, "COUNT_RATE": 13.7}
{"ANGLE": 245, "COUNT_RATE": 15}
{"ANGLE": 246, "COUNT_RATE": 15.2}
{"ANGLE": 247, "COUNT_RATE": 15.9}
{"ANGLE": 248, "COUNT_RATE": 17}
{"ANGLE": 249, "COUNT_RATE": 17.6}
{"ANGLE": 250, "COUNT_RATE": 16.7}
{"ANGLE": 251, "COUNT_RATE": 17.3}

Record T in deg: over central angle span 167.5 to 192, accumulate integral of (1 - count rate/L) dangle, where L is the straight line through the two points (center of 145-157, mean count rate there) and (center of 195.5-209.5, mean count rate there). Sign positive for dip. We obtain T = 5.1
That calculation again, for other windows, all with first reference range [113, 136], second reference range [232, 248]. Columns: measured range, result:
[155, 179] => 1.4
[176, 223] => 2.3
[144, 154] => 0.0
